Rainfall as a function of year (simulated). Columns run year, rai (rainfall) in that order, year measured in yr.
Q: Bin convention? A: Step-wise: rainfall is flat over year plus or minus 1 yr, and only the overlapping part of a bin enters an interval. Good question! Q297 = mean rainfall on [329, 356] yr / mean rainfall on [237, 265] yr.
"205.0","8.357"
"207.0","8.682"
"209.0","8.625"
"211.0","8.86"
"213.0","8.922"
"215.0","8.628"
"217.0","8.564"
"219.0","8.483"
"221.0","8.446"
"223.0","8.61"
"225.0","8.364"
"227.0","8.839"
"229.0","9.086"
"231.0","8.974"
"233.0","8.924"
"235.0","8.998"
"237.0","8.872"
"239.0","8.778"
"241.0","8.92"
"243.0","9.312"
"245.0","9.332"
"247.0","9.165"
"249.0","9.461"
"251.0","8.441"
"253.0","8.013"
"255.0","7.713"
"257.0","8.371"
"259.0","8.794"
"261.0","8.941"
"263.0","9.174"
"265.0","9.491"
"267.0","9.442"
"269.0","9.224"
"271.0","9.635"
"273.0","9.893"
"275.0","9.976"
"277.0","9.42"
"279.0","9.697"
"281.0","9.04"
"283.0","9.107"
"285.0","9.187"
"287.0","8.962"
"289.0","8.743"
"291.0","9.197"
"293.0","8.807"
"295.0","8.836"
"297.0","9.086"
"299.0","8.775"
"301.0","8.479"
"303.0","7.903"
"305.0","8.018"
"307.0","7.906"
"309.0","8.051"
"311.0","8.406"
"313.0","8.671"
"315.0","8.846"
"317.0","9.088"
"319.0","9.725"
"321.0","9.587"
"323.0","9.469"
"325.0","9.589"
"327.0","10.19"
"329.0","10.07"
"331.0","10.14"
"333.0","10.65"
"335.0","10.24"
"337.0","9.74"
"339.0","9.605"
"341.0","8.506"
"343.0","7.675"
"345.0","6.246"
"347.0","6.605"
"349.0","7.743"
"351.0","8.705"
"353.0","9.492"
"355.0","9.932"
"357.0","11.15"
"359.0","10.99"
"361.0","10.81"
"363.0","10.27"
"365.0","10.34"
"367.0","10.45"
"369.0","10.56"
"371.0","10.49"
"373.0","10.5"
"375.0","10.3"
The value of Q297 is 1.01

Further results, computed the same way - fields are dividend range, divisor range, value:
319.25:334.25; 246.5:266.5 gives 1.14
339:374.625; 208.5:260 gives 1.08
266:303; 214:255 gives 1.04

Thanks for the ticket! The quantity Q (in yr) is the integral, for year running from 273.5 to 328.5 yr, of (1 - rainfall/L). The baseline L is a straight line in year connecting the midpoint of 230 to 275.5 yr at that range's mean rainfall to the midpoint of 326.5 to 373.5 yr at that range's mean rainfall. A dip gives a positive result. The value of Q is 1.82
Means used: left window 9.03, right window 9.61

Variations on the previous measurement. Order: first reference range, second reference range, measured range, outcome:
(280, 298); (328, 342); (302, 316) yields 1.7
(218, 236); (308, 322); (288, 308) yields 0.7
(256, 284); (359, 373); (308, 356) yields 5.0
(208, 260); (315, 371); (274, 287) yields -0.4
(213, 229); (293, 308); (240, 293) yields -3.6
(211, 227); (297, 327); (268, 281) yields -1.3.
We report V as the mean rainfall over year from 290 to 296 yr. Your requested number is 8.95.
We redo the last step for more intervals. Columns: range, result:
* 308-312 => 8.23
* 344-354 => 7.76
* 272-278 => 9.76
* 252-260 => 8.22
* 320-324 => 9.53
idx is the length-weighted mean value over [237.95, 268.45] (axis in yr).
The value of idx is 8.89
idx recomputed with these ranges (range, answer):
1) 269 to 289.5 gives 9.37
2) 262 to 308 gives 9.04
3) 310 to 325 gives 9.14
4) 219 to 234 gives 8.73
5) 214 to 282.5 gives 8.97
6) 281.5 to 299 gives 8.98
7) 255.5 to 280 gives 9.31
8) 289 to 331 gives 8.96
